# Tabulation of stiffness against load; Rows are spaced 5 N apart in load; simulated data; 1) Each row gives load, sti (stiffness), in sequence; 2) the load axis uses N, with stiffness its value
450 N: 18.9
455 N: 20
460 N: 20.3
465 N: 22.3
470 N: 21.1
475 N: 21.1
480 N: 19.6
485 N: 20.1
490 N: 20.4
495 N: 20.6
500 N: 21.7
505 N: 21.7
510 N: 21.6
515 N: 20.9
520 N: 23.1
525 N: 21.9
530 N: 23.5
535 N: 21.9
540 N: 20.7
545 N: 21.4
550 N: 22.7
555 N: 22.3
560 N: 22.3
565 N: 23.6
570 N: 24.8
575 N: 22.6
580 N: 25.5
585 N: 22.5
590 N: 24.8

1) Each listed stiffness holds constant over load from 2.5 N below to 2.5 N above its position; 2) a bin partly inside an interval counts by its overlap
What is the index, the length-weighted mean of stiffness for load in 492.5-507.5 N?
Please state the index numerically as 21.3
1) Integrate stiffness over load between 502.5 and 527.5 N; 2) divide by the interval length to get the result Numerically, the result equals 21.8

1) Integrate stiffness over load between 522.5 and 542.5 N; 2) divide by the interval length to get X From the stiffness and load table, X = 22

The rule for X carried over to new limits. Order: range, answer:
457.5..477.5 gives 21.2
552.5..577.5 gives 23.1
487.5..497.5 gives 20.5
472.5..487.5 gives 20.3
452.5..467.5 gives 20.9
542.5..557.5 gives 22.1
